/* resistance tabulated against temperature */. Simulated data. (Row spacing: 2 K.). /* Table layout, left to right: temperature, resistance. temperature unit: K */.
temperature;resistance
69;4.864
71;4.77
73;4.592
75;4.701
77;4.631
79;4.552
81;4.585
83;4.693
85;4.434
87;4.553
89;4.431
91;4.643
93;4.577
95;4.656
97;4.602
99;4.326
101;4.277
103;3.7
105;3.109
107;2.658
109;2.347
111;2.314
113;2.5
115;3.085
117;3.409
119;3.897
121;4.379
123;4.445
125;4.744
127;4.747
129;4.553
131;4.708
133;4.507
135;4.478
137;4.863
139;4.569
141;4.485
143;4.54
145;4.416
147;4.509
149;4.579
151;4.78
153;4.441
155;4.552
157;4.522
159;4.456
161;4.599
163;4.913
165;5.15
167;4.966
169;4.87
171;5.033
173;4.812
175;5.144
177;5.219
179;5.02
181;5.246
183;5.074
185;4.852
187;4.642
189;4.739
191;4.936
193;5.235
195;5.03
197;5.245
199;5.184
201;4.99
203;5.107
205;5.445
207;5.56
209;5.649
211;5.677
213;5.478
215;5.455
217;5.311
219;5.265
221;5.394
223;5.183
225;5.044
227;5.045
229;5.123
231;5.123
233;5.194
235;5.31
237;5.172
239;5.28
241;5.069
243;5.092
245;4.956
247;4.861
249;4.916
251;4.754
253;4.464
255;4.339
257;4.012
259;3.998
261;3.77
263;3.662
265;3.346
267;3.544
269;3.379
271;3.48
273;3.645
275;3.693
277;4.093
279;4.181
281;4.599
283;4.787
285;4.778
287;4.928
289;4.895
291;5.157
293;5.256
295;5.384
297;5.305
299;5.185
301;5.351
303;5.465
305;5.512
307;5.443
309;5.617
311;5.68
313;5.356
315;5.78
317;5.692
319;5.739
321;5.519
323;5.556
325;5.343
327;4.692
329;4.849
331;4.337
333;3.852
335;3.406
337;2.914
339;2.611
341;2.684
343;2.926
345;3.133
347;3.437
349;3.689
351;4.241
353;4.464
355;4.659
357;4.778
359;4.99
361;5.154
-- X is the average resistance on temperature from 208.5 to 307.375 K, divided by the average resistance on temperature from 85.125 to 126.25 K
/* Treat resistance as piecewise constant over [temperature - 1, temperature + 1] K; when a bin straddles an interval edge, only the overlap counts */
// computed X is 1.24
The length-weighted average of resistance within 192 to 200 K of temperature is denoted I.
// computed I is 5.17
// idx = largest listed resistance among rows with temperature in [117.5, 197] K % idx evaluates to 5.246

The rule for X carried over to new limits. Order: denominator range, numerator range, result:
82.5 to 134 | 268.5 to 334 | 1.23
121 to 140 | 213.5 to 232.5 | 1.13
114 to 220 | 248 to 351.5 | 0.93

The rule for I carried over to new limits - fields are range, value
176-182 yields 5.16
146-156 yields 4.57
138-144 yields 4.53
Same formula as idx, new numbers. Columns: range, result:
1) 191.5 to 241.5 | 5.677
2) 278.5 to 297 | 5.384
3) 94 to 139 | 4.863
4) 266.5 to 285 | 4.787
